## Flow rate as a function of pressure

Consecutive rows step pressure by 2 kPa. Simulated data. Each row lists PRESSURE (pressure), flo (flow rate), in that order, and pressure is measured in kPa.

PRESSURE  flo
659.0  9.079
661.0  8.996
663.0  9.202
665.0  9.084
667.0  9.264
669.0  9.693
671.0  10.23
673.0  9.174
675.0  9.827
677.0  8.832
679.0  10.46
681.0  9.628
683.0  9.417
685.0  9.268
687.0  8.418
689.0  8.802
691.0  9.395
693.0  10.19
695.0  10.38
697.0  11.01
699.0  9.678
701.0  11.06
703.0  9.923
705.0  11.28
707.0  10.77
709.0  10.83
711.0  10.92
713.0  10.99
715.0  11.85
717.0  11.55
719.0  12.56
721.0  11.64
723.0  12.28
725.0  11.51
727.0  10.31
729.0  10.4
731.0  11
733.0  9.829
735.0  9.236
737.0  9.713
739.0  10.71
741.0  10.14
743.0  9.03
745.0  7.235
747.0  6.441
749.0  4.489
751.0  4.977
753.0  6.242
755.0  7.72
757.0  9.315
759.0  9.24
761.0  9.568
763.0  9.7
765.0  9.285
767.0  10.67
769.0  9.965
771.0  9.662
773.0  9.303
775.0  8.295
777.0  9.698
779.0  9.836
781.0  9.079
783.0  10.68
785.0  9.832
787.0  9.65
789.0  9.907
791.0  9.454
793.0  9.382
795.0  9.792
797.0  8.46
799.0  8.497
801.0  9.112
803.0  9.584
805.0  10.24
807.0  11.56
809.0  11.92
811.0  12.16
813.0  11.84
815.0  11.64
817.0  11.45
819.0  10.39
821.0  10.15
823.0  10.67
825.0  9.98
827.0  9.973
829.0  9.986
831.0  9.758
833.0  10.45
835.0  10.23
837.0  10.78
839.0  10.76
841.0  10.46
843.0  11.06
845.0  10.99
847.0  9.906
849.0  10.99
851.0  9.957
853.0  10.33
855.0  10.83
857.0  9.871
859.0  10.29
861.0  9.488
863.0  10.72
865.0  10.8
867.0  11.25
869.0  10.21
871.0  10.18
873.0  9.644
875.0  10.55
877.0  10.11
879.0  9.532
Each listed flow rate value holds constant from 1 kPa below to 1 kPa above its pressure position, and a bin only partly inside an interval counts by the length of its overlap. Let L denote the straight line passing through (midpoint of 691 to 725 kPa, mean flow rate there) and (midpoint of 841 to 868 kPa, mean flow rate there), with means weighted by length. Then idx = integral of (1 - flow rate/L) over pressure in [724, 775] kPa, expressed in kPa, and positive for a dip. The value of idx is 8.7 kPa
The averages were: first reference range 11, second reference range 10.5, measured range 9.01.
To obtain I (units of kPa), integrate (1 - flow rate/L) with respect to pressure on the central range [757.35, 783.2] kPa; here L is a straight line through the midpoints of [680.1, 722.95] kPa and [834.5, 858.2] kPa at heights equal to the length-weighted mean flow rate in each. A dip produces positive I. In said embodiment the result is 2.3 kPa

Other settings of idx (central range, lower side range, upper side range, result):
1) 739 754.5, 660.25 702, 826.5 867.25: 4.25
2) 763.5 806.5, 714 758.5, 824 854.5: 1.42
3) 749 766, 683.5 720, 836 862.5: 3.95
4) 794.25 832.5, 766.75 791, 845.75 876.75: -1.65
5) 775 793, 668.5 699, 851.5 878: 0.64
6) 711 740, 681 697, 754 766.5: -4.98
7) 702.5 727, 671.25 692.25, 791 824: -4.30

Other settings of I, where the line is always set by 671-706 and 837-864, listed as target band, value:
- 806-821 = -1.7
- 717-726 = -1.8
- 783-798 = 0.9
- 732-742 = 0.1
